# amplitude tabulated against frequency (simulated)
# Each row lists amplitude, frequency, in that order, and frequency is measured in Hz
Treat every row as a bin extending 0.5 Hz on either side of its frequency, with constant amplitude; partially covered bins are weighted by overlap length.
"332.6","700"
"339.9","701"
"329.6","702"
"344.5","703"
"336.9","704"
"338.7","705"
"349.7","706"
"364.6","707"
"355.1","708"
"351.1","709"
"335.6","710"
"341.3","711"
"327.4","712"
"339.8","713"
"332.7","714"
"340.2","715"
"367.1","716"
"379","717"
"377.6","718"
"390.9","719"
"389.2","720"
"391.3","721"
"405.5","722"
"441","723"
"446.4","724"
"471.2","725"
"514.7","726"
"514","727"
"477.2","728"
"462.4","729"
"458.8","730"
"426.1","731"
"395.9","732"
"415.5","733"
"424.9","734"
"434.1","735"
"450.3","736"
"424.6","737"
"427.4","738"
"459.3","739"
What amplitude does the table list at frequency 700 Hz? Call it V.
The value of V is 332.6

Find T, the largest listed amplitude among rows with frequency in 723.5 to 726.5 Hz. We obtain 514.7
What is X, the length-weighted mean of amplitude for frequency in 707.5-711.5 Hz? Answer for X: 346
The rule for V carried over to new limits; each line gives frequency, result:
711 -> 341.3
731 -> 426.1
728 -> 477.2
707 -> 364.6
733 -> 415.5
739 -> 459.3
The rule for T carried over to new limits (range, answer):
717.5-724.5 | 446.4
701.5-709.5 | 364.6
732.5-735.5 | 434.1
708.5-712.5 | 351.1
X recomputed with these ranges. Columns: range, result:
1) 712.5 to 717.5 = 352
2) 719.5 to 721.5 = 390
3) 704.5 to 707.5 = 351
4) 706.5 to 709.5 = 357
